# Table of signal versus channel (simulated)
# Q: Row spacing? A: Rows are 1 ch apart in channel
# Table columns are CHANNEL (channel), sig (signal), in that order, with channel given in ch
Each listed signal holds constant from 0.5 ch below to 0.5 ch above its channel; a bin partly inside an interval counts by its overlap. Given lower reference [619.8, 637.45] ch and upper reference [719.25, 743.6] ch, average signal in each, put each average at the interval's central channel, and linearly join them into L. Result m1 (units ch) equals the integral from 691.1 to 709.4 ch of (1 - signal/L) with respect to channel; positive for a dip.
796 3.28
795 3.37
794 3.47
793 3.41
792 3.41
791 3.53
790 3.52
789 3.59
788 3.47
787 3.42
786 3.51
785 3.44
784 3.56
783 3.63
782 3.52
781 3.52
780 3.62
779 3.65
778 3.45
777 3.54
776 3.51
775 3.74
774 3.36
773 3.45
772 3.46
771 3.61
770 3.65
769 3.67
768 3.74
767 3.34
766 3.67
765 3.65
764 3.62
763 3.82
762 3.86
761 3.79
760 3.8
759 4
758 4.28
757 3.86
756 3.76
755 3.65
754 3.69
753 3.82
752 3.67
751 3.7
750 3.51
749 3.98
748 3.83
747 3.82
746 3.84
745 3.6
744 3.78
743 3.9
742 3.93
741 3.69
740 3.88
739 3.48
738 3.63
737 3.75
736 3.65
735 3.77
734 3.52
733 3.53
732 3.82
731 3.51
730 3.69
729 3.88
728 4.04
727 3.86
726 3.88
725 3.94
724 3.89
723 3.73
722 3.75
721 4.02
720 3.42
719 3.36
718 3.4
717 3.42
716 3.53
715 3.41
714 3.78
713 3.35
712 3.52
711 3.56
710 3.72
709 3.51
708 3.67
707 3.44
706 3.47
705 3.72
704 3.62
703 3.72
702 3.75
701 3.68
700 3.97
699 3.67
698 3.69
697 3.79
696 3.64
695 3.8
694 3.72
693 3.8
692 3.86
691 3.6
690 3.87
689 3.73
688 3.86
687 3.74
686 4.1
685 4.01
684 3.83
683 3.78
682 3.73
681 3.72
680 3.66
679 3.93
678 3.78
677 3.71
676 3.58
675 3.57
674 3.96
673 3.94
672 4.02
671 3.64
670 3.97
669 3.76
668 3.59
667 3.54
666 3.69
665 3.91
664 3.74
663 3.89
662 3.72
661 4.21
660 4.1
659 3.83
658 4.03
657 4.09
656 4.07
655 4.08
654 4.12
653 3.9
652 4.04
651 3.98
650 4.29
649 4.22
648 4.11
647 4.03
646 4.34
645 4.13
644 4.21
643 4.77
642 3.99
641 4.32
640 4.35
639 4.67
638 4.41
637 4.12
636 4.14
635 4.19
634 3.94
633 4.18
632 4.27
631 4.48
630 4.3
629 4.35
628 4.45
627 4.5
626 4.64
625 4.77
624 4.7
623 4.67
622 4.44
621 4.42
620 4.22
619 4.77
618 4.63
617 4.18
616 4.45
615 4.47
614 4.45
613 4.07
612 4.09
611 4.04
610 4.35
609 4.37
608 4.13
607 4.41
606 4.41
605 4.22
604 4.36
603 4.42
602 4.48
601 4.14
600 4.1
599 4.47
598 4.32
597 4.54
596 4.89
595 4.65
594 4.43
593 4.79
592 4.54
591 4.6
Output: 1.2 ch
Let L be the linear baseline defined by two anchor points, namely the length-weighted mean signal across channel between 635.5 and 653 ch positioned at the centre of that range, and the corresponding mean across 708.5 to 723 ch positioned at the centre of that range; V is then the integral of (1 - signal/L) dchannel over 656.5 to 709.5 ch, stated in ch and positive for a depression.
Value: 1.17 ch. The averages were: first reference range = 4.23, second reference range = 3.56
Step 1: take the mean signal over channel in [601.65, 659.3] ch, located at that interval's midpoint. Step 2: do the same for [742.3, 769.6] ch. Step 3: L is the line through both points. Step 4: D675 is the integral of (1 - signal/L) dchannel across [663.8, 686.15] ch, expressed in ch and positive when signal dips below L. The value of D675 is 1.8 ch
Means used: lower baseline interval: 4.3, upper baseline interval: 3.77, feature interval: 3.79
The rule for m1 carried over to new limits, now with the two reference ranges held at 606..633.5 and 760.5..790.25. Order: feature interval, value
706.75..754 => 1.5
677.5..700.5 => 1.4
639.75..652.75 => 0.2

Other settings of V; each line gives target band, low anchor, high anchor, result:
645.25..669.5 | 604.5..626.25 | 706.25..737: 0.8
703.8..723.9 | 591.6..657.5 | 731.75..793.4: 1.7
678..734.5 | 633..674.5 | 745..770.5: 2.8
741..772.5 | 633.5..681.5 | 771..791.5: -1.1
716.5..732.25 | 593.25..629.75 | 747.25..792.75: 0.6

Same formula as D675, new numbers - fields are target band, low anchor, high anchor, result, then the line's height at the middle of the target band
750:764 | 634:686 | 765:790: -0.69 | 3.63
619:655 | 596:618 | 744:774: -0.84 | 4.21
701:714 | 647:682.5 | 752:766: 0.86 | 3.85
